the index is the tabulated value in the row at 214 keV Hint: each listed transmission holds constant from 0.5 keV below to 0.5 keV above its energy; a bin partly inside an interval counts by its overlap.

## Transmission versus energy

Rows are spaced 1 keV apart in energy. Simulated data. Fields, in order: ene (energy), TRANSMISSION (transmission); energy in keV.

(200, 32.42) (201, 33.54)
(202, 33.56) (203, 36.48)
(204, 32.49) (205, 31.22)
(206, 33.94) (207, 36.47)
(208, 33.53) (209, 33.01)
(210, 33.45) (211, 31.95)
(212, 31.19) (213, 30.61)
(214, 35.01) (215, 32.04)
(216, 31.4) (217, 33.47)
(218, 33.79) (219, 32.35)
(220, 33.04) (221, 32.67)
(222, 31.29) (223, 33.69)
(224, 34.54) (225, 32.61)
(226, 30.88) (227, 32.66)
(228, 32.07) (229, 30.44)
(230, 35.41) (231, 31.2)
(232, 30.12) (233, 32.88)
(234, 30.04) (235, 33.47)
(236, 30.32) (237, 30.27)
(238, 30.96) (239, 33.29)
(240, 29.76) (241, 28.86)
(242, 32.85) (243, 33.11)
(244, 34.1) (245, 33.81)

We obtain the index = 35.01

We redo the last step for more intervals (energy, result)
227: 32.66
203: 36.48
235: 33.47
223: 33.69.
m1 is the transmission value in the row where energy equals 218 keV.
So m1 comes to 33.79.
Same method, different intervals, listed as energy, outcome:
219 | 32.35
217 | 33.47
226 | 30.88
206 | 33.94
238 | 30.96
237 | 30.27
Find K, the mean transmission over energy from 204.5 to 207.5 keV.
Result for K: 33.9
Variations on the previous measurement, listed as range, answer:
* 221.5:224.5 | 33.2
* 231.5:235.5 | 31.6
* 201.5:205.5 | 33.4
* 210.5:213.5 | 31.2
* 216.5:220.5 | 33.2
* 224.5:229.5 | 31.7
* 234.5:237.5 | 31.4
